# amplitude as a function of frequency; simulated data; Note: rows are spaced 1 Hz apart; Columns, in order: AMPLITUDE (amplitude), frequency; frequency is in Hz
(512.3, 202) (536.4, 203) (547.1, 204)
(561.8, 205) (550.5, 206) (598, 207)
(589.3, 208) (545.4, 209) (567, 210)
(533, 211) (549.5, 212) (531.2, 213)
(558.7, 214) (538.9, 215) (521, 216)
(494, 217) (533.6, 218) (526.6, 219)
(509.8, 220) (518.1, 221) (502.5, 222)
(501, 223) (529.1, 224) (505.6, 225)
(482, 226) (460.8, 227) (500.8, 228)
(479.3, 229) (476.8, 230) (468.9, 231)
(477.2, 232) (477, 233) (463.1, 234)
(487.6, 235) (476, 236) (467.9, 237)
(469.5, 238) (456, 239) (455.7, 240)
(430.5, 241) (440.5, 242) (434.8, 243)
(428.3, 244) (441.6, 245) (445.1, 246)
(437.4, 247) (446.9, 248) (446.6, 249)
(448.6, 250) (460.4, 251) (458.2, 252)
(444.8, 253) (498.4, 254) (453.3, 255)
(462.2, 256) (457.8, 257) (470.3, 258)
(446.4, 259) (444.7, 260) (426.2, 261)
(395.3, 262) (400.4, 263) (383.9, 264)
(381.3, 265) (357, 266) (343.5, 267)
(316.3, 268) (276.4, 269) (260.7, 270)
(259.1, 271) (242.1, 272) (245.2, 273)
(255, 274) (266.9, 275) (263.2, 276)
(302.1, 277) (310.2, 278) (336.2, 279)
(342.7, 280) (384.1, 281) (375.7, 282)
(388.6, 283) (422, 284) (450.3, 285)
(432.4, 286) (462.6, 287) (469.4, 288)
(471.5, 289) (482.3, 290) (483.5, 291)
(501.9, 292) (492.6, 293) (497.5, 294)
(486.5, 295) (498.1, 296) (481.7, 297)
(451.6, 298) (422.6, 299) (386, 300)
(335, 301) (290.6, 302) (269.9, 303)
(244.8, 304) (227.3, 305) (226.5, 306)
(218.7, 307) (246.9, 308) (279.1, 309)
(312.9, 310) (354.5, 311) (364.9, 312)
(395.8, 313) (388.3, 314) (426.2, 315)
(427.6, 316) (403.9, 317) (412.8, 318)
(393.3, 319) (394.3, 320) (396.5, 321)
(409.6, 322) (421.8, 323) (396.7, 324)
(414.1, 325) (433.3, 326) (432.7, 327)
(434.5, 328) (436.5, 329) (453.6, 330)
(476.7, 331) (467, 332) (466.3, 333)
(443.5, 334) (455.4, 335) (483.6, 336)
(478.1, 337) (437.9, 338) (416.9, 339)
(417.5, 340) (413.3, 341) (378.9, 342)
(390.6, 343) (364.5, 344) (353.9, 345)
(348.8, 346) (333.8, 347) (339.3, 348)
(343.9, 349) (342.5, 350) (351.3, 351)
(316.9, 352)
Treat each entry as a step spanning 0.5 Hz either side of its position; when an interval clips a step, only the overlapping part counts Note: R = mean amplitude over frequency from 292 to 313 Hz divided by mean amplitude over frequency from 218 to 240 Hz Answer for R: 0.7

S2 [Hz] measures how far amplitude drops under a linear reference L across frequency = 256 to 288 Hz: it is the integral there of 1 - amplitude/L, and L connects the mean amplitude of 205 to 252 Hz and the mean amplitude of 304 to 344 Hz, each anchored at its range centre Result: 6.2 Hz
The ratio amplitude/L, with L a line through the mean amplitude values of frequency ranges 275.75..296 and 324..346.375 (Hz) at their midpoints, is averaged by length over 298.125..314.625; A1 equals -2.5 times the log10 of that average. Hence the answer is 0.325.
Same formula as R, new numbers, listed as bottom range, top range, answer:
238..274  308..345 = 1.01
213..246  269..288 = 0.69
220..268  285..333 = 0.89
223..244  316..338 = 0.92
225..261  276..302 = 0.91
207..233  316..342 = 0.83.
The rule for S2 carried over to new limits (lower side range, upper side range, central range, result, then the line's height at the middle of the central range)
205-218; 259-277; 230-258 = -2.57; 421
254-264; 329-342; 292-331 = 5.19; 445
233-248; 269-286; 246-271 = -1.29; 389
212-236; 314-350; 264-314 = 9.92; 448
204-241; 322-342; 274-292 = 3.05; 470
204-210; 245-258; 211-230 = 0.72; 533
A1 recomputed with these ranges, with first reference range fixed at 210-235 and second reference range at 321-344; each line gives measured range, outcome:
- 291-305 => 0.12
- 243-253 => 0.10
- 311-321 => 0.12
